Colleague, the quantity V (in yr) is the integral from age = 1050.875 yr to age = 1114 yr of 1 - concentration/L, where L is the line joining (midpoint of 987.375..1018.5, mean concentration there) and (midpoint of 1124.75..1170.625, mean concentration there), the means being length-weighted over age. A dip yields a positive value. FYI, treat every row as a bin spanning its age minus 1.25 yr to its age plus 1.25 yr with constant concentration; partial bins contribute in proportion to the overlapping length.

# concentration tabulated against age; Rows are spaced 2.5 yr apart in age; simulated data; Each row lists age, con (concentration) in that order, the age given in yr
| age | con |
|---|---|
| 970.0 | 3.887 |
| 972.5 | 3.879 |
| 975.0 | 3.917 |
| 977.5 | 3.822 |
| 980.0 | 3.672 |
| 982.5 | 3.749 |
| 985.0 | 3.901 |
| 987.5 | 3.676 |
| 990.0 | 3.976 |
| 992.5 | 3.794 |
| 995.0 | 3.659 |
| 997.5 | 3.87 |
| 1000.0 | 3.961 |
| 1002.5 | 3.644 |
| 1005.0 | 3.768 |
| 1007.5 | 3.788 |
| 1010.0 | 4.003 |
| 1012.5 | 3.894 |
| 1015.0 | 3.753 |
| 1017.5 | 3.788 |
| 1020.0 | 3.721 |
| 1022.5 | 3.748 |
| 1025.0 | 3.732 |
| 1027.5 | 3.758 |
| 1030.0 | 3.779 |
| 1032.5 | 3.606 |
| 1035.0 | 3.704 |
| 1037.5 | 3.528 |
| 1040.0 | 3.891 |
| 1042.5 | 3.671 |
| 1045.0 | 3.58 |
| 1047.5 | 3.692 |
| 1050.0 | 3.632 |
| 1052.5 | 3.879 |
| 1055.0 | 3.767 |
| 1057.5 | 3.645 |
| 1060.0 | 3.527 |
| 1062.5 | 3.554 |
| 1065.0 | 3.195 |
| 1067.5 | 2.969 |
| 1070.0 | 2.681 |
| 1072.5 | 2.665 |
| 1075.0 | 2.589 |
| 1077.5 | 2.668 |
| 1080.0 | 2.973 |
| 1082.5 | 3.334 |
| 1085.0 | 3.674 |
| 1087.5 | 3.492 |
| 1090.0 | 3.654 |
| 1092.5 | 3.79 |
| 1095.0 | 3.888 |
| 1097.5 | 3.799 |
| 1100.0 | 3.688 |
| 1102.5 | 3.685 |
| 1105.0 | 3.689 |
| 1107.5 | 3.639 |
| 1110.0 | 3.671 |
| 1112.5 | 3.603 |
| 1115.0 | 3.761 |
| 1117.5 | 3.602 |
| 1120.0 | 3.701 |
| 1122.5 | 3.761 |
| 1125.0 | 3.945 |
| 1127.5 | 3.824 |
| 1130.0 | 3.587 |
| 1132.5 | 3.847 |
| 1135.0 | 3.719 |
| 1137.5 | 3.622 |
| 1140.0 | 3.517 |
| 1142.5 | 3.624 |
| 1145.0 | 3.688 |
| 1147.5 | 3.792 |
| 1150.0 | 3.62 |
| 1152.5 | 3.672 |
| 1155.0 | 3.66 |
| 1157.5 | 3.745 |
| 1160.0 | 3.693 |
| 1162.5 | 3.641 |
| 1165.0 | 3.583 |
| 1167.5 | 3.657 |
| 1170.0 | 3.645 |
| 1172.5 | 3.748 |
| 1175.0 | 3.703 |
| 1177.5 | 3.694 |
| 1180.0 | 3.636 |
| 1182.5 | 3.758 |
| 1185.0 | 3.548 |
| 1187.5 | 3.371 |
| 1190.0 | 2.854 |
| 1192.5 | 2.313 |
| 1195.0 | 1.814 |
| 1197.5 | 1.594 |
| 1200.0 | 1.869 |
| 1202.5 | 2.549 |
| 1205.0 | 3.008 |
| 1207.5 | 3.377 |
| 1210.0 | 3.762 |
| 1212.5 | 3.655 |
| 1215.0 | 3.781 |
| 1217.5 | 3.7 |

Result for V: 5.3 yr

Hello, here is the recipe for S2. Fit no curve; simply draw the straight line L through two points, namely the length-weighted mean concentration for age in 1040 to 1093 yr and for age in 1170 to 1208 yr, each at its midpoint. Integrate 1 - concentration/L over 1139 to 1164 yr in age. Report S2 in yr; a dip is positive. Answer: -4.4 yr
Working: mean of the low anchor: 3.37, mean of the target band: 3.67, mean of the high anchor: 3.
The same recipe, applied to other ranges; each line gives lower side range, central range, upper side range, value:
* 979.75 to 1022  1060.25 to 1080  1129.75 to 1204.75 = 3.7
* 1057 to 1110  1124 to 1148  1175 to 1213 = -3.9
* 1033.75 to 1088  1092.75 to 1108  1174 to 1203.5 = -2.4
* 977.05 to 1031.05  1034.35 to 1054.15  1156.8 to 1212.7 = -0.2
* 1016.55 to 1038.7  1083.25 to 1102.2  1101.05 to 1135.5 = 0.1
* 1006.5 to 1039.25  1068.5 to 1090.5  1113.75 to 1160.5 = 3.9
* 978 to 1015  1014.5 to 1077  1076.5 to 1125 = 3.4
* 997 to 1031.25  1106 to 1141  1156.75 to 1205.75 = -3.3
